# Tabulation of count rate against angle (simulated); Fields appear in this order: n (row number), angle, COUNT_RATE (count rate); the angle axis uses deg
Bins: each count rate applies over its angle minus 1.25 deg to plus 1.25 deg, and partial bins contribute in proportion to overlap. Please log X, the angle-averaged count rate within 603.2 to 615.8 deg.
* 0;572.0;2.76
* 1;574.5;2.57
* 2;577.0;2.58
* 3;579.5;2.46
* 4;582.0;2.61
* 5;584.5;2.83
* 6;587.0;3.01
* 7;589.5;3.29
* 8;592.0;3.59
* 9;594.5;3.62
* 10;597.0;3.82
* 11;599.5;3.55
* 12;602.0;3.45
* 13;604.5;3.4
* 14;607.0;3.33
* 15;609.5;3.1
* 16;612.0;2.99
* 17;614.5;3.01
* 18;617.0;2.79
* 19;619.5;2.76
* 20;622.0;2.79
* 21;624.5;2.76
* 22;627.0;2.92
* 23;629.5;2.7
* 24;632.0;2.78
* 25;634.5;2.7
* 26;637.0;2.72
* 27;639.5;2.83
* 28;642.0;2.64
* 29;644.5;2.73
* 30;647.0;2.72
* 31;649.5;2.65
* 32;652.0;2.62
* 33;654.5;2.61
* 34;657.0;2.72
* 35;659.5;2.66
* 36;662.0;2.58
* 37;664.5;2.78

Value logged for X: 3.17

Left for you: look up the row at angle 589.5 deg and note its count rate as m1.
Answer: 3.29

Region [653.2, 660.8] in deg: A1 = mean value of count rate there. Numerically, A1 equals 2.66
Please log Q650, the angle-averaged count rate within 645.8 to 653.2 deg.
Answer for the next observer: 2.66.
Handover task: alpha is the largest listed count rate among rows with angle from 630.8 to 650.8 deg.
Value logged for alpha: 2.83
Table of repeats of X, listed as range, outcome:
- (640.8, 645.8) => 2.69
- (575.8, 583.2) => 2.55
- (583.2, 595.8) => 3.27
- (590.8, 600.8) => 3.64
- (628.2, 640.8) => 2.75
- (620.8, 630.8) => 2.79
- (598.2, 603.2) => 3.5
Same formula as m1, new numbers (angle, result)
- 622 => 2.79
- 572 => 2.76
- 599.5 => 3.55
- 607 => 3.33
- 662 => 2.58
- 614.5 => 3.01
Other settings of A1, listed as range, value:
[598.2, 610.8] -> 3.37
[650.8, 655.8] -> 2.62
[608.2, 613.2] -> 3.05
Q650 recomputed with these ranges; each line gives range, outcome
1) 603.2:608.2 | 3.37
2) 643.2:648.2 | 2.72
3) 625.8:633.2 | 2.8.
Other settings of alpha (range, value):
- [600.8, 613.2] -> 3.45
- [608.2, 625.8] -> 3.1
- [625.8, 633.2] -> 2.92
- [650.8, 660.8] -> 2.72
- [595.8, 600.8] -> 3.82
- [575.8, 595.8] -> 3.62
